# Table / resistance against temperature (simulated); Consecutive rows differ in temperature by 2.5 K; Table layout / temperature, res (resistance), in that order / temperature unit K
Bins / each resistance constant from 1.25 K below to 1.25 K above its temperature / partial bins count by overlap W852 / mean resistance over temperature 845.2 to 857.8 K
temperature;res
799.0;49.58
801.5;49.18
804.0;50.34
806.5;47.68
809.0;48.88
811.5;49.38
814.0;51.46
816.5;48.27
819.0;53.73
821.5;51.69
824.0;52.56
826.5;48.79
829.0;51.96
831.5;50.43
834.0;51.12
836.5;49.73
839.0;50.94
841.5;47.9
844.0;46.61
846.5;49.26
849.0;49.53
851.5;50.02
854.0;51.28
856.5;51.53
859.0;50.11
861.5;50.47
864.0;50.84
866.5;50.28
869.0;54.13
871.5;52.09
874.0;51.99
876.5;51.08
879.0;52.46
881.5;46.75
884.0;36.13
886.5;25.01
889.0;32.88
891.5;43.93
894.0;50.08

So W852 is 50.3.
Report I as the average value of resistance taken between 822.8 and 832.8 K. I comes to 50.9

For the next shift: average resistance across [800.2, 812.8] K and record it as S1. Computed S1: 49.1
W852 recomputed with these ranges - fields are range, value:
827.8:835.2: 51.2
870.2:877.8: 51.7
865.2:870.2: 52.2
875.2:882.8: 50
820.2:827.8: 51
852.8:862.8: 50.8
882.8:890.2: 31.3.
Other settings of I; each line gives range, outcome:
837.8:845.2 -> 48.5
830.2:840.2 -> 50.6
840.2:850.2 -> 48.3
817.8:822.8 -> 52.7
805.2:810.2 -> 48.3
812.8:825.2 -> 51.5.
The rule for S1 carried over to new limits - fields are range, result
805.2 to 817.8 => 49.2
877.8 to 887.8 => 40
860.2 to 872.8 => 51.6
